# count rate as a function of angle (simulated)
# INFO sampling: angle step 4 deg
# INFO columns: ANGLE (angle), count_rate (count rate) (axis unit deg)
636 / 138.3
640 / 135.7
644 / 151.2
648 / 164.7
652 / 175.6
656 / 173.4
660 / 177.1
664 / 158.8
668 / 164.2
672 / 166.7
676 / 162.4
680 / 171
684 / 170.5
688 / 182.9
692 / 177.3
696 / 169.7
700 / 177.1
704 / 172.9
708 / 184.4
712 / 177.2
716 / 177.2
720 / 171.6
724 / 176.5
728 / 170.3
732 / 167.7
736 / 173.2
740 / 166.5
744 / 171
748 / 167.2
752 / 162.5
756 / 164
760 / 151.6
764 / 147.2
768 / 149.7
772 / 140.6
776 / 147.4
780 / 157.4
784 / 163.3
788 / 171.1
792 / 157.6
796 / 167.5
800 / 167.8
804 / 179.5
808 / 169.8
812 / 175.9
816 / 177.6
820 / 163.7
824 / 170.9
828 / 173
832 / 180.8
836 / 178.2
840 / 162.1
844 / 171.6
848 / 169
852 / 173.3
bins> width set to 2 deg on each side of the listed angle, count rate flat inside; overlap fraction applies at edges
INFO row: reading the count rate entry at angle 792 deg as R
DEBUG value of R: 157.6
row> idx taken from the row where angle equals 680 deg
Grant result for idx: 171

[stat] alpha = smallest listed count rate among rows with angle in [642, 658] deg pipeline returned 151.2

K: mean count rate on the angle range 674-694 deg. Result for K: 173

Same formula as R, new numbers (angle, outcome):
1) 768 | 149.7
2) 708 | 184.4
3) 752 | 162.5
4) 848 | 169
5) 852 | 173.3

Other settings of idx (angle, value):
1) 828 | 173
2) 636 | 138.3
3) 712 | 177.2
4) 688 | 182.9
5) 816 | 177.6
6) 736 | 173.2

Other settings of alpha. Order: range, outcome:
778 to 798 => 157.4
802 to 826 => 163.7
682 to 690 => 170.5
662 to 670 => 158.8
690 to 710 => 169.7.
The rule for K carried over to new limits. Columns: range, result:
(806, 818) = 174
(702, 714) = 178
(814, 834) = 173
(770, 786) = 152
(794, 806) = 172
